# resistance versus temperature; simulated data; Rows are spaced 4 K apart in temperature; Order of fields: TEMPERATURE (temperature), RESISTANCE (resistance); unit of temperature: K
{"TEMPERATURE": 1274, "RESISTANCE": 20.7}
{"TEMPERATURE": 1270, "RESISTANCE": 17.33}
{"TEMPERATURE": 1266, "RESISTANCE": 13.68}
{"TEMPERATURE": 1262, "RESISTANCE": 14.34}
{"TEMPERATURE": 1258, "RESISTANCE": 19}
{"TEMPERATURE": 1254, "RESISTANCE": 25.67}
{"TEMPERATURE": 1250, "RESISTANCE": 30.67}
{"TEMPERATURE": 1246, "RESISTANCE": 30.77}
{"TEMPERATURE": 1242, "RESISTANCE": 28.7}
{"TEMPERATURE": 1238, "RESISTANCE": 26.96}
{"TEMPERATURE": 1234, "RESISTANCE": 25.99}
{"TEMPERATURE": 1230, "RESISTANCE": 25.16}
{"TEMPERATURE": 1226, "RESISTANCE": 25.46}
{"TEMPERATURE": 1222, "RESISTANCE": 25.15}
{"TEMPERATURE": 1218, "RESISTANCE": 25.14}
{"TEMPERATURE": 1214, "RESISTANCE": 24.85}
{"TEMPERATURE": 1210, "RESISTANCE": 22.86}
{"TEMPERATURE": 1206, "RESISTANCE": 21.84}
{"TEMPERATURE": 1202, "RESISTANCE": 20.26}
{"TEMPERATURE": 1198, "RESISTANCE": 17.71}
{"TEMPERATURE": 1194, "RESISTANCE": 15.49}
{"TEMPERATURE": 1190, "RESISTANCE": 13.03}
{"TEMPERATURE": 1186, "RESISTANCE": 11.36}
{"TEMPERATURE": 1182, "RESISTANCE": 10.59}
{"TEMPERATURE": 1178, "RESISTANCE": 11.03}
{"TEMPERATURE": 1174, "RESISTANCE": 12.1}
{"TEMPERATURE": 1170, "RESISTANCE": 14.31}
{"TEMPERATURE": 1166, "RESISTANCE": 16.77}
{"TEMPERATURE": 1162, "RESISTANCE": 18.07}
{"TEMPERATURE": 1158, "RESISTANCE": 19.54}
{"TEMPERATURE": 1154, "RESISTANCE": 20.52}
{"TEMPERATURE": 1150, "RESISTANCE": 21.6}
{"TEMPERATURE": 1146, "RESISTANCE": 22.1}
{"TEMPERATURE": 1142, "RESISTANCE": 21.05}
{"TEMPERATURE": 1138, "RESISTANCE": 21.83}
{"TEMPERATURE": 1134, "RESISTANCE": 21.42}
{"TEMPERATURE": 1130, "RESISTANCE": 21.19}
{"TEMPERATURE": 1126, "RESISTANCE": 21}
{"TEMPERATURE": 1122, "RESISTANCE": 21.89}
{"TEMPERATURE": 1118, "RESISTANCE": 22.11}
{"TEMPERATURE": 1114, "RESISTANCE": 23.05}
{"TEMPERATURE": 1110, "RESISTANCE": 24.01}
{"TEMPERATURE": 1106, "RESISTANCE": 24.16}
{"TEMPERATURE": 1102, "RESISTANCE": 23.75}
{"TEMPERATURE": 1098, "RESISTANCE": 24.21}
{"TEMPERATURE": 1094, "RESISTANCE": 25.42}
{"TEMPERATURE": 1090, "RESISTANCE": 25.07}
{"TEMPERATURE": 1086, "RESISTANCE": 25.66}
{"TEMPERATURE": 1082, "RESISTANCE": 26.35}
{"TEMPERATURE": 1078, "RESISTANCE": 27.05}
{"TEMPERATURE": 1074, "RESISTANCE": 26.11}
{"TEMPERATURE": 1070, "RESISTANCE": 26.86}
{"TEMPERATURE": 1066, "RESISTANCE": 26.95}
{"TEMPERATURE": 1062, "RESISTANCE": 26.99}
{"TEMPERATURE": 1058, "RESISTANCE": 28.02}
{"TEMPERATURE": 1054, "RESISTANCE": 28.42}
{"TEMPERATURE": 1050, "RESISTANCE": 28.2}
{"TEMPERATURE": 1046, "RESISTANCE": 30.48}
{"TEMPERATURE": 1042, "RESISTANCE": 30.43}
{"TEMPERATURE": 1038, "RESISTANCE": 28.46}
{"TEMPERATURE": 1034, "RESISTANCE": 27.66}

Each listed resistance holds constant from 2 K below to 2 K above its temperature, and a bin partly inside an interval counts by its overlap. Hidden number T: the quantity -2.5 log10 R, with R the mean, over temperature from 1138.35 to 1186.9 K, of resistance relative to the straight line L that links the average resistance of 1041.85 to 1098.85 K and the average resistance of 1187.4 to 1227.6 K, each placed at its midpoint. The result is 0.34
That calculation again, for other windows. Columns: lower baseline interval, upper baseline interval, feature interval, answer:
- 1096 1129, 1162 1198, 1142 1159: -0.19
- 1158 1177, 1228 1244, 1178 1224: 0.15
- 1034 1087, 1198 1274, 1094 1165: 0.19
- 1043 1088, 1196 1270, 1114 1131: 0.20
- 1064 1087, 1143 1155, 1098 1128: 0.05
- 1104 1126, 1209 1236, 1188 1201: 0.48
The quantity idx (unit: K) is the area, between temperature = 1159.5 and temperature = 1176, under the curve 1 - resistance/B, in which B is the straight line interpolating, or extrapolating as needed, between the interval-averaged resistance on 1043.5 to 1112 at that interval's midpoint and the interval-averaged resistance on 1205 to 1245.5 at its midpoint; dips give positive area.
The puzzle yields 6.64 K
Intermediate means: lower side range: 26.4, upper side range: 25.5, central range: 15.4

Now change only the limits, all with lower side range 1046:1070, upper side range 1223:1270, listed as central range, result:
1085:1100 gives 1.2 K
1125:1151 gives 4.7 K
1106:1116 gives 1.2 K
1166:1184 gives 9.1 K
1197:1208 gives 2.1 K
